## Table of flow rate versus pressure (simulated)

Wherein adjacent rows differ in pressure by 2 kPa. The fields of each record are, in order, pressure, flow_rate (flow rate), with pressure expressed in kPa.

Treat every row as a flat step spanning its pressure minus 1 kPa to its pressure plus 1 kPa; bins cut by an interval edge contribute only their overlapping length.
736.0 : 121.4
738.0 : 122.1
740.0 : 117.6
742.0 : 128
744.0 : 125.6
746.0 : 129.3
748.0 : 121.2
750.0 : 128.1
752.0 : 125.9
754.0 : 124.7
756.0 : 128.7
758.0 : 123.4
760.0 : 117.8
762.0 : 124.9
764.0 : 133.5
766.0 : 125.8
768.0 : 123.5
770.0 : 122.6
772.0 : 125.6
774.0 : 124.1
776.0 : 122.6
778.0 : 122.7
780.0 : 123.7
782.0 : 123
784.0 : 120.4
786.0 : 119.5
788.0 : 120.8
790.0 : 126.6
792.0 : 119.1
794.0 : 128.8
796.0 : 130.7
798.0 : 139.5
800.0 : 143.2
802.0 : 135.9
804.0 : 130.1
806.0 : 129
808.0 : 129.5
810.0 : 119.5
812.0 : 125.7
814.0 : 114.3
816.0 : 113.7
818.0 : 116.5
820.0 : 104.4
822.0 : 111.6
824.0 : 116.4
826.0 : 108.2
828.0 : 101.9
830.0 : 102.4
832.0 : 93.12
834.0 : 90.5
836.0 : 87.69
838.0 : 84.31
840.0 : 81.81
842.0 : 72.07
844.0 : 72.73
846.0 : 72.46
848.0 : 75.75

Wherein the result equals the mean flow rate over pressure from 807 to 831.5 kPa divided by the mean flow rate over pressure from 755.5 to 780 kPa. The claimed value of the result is 0.91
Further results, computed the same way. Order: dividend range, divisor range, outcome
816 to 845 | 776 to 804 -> 0.76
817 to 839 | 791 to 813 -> 0.78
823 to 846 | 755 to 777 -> 0.73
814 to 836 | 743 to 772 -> 0.84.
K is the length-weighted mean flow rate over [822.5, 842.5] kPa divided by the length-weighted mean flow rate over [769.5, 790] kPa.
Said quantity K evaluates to 0.77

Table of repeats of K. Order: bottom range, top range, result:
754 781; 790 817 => 1.02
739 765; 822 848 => 0.72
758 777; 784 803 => 1.04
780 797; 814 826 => 0.91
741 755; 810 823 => 0.91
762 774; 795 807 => 1.07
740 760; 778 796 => 0.98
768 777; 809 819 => 0.95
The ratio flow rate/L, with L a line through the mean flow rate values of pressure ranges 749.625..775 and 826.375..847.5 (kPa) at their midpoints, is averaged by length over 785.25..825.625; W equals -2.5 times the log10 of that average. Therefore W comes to -0.20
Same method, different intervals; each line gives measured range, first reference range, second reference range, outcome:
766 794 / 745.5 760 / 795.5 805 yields 0.073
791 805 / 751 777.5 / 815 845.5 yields -0.198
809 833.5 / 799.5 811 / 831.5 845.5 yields -0.030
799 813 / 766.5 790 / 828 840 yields -0.211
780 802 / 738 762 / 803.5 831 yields -0.073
